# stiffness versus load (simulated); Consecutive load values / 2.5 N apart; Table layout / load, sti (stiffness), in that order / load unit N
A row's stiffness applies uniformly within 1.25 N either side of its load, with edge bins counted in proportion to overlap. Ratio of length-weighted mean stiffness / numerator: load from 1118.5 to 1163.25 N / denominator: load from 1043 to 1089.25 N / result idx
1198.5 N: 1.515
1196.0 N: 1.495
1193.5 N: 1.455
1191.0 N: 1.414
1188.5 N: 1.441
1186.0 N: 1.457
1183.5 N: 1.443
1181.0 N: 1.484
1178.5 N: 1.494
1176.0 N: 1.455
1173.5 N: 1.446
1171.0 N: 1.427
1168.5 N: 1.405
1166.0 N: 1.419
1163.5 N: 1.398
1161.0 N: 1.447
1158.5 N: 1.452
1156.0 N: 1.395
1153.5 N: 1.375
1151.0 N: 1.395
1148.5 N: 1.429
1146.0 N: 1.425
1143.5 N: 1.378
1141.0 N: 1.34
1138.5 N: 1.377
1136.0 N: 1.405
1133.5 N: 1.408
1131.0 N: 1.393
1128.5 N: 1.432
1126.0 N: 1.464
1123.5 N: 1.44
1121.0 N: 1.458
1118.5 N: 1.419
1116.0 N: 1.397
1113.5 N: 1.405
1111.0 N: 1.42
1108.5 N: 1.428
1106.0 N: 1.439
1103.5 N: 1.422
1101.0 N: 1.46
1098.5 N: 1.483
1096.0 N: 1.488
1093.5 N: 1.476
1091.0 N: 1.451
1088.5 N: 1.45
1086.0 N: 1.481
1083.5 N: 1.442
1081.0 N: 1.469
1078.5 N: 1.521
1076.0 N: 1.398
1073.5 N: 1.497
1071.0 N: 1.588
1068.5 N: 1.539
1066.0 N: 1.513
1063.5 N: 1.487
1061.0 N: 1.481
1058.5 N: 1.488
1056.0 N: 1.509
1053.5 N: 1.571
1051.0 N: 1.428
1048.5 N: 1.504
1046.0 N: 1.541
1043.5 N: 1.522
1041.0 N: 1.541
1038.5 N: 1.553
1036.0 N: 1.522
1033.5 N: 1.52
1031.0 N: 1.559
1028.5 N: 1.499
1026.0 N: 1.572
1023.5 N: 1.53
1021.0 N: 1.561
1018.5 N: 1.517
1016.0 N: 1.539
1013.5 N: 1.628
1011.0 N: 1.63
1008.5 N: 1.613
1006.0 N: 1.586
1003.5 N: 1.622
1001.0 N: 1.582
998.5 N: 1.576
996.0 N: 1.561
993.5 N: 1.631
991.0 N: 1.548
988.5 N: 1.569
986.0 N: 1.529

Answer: 0.9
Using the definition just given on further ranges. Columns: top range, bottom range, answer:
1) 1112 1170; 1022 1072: 0.93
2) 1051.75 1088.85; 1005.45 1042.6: 0.96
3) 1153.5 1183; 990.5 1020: 0.90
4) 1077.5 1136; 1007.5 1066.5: 0.94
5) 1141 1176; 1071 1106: 0.96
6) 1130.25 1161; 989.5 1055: 0.90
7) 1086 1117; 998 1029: 0.92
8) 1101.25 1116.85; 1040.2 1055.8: 0.94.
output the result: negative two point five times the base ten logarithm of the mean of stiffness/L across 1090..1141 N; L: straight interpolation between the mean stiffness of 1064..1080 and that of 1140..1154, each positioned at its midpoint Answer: 0.01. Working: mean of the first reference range 1.51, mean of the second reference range 1.39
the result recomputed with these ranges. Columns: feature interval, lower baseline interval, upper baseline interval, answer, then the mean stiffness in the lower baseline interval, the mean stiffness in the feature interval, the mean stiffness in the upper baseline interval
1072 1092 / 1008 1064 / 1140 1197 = 0.024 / 1.54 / 1.47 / 1.43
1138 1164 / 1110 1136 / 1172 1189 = 0.030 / 1.42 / 1.4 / 1.46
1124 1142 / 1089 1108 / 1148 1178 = 0.026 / 1.46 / 1.41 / 1.42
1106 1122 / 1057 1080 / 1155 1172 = 0.031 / 1.5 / 1.42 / 1.42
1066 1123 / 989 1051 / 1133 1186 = 0.017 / 1.56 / 1.46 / 1.42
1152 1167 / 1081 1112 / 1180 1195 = 0.028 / 1.45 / 1.41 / 1.45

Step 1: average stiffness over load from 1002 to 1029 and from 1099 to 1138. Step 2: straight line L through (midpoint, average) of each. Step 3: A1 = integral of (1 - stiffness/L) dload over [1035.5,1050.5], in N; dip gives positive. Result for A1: 0.1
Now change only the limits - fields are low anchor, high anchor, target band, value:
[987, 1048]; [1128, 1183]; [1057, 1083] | 0.2 N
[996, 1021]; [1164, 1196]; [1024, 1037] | 0.3 N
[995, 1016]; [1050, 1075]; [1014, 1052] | 0.6 N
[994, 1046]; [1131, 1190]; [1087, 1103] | 0.2 N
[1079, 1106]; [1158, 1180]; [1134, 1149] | 0.6 N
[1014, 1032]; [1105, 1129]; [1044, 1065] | 0.0 N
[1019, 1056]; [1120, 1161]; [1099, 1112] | 0.1 N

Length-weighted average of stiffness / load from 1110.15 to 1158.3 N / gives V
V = 1.41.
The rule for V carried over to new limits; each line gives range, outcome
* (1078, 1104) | 1.47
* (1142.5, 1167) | 1.41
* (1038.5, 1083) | 1.51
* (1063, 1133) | 1.46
